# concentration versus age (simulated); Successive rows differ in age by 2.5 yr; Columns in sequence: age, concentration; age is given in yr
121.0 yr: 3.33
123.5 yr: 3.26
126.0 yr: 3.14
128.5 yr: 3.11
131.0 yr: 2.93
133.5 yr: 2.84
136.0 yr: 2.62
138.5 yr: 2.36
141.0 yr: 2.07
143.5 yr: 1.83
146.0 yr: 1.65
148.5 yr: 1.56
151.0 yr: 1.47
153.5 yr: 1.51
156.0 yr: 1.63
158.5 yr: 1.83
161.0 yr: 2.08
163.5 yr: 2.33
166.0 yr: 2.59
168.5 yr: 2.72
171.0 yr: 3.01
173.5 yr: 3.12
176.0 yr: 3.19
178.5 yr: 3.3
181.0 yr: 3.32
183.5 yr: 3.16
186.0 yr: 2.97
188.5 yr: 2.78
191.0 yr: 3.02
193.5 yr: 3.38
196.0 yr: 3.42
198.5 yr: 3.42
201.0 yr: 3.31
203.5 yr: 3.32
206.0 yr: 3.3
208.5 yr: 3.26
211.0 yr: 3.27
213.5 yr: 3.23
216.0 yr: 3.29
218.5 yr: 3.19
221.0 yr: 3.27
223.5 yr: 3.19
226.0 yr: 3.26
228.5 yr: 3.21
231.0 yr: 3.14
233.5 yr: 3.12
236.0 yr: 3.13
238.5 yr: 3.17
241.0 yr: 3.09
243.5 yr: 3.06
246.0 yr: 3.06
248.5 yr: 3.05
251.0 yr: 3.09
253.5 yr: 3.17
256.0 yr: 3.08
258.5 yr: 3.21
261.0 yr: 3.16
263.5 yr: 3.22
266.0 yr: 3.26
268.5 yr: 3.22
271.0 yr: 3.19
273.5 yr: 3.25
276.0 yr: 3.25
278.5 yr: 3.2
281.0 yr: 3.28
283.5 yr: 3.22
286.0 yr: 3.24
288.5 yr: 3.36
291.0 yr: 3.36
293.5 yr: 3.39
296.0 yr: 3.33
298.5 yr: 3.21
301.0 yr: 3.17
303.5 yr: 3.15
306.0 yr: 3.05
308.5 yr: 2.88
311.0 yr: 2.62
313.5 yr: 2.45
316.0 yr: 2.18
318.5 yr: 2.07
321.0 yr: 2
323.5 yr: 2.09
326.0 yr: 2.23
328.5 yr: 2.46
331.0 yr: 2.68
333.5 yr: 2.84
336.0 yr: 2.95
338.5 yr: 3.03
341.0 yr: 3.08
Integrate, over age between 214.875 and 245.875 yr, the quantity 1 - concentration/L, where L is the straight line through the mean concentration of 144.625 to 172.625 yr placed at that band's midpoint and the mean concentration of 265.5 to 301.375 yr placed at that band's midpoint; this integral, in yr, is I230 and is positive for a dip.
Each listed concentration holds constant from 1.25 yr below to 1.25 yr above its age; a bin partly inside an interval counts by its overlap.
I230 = -4.8 yr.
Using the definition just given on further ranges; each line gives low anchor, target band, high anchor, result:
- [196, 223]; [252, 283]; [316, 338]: -3.77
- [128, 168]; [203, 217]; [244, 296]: -3.07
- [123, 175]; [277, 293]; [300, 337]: -4.69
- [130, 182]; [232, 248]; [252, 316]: -1.28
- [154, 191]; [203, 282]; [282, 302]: -3.96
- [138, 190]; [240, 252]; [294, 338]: -2.40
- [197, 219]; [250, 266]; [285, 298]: 0.73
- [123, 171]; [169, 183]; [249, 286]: -3.61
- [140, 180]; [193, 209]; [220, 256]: -3.71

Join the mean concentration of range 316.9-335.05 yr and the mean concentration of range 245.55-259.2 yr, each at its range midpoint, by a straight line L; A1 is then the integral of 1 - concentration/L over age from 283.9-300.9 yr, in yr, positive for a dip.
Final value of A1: -3.8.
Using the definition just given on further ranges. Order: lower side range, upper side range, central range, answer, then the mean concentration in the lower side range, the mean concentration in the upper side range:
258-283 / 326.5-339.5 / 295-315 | 0.0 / 3.22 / 2.75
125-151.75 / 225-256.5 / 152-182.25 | 0.3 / 2.33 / 3.13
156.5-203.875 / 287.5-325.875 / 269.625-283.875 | -2.0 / 2.93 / 2.8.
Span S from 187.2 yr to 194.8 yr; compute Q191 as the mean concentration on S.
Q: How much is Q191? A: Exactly 3.06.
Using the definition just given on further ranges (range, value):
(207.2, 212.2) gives 3.27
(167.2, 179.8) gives 3.07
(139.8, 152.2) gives 1.72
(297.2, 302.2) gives 3.19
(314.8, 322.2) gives 2.08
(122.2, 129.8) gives 3.17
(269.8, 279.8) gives 3.22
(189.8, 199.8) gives 3.31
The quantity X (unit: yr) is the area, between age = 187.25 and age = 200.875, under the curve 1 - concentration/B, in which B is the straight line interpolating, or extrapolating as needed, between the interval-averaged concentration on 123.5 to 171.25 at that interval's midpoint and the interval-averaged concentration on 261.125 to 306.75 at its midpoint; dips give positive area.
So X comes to -3.11 yr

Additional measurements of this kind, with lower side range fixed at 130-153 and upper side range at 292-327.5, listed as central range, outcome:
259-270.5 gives -3.0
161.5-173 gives -2.3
